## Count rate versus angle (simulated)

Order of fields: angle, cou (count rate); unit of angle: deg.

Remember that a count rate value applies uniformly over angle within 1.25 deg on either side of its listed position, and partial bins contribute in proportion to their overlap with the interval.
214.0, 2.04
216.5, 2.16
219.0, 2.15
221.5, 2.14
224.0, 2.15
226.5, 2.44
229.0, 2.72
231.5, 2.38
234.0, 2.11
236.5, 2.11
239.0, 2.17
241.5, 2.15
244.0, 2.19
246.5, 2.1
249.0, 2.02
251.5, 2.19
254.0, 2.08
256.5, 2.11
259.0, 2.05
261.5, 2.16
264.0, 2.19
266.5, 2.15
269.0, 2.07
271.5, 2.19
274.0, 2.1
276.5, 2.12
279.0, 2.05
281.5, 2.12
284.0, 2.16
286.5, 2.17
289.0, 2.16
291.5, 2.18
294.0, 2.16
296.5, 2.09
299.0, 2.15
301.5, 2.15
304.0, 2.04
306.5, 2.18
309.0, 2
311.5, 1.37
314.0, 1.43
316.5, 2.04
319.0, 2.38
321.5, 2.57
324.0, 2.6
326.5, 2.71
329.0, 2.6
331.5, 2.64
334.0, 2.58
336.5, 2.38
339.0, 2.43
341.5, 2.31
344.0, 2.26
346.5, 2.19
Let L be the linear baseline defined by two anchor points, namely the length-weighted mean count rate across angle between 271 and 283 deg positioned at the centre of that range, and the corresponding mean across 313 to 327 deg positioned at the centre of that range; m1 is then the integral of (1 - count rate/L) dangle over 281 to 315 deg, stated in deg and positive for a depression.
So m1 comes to 2.5 deg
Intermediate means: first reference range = 2.11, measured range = 2.03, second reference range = 2.28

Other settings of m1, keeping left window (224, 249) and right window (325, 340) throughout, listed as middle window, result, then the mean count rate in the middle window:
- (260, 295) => 3.5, 2.14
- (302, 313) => 2.5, 1.9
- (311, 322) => 2.4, 1.96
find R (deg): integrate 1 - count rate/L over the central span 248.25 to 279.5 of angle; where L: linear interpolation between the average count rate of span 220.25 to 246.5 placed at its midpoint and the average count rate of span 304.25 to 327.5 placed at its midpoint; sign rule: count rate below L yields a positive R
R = 1.25 deg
